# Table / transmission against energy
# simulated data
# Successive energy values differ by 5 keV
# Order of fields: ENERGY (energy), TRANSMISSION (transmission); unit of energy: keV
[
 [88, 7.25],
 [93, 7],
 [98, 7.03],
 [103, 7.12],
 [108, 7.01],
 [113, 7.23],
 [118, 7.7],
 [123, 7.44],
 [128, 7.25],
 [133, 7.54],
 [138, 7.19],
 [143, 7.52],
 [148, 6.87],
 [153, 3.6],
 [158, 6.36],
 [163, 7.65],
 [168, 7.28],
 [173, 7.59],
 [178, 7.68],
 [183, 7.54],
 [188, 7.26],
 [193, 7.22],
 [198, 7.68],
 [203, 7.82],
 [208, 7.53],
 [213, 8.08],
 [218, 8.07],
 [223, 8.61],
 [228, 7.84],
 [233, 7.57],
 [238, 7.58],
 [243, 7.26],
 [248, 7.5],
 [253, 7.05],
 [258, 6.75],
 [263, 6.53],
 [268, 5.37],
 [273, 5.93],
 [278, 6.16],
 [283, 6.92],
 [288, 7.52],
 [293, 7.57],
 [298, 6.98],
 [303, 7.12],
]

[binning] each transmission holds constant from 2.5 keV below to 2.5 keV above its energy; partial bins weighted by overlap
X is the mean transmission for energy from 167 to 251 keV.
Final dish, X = 7.66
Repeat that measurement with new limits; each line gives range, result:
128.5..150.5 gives 7.28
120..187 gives 7.05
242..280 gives 6.55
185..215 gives 7.59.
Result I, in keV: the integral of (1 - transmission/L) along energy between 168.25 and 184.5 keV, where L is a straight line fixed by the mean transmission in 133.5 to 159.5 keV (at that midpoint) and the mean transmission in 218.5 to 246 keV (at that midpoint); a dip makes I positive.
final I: -1.6 keV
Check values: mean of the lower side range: 6.4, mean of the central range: 7.56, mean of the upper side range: 7.79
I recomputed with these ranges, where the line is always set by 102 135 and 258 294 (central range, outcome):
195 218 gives -3.0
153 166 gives 1.4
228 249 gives -2.5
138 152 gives 0.8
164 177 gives -0.8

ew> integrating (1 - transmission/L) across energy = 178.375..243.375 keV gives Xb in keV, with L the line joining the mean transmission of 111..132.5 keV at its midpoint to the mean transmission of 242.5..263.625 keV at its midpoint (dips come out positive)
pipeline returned -5.00 keV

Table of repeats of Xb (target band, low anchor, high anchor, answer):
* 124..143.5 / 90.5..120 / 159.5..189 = -0.18 keV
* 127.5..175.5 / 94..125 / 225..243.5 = 3.25 keV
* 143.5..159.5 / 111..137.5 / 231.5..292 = 3.30 keV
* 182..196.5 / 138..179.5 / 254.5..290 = -1.34 keV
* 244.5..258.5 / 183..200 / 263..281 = -1.87 keV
